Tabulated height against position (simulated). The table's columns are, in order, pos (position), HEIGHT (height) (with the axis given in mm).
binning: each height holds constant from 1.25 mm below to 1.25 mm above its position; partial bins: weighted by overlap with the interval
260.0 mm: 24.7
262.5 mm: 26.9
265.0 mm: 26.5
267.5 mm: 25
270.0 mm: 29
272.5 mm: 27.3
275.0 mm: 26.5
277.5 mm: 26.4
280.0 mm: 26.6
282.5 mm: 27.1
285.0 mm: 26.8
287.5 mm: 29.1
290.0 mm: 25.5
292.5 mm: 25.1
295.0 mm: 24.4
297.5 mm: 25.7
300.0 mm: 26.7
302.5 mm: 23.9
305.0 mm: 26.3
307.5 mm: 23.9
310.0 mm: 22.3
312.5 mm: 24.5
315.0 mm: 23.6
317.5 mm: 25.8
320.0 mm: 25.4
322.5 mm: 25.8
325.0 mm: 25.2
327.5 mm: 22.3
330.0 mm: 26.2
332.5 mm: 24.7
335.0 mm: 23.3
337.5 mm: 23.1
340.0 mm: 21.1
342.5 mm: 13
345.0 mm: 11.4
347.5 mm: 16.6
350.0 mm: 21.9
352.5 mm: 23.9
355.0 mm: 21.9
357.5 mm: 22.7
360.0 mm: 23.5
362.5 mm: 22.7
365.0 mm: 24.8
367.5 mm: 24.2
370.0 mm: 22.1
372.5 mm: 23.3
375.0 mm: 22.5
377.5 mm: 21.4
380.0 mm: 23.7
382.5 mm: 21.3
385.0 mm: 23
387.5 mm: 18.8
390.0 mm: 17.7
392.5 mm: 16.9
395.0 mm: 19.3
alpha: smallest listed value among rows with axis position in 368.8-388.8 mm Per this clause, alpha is 18.8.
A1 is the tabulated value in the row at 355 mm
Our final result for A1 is 21.9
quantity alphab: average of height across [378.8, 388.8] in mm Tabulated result 21.7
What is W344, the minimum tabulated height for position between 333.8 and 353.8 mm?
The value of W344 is 11.4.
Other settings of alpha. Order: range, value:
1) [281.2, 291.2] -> 25.5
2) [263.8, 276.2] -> 25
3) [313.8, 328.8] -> 22.3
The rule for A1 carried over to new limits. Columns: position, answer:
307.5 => 23.9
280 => 26.6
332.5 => 24.7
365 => 24.8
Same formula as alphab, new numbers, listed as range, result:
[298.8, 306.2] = 25.6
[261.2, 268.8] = 26.1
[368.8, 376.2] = 22.6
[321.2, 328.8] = 24.5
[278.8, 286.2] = 26.8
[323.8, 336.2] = 24.3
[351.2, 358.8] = 22.8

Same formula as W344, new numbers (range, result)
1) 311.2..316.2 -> 23.6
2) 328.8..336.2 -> 23.3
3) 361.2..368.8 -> 22.7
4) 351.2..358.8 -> 21.9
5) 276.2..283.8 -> 26.4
